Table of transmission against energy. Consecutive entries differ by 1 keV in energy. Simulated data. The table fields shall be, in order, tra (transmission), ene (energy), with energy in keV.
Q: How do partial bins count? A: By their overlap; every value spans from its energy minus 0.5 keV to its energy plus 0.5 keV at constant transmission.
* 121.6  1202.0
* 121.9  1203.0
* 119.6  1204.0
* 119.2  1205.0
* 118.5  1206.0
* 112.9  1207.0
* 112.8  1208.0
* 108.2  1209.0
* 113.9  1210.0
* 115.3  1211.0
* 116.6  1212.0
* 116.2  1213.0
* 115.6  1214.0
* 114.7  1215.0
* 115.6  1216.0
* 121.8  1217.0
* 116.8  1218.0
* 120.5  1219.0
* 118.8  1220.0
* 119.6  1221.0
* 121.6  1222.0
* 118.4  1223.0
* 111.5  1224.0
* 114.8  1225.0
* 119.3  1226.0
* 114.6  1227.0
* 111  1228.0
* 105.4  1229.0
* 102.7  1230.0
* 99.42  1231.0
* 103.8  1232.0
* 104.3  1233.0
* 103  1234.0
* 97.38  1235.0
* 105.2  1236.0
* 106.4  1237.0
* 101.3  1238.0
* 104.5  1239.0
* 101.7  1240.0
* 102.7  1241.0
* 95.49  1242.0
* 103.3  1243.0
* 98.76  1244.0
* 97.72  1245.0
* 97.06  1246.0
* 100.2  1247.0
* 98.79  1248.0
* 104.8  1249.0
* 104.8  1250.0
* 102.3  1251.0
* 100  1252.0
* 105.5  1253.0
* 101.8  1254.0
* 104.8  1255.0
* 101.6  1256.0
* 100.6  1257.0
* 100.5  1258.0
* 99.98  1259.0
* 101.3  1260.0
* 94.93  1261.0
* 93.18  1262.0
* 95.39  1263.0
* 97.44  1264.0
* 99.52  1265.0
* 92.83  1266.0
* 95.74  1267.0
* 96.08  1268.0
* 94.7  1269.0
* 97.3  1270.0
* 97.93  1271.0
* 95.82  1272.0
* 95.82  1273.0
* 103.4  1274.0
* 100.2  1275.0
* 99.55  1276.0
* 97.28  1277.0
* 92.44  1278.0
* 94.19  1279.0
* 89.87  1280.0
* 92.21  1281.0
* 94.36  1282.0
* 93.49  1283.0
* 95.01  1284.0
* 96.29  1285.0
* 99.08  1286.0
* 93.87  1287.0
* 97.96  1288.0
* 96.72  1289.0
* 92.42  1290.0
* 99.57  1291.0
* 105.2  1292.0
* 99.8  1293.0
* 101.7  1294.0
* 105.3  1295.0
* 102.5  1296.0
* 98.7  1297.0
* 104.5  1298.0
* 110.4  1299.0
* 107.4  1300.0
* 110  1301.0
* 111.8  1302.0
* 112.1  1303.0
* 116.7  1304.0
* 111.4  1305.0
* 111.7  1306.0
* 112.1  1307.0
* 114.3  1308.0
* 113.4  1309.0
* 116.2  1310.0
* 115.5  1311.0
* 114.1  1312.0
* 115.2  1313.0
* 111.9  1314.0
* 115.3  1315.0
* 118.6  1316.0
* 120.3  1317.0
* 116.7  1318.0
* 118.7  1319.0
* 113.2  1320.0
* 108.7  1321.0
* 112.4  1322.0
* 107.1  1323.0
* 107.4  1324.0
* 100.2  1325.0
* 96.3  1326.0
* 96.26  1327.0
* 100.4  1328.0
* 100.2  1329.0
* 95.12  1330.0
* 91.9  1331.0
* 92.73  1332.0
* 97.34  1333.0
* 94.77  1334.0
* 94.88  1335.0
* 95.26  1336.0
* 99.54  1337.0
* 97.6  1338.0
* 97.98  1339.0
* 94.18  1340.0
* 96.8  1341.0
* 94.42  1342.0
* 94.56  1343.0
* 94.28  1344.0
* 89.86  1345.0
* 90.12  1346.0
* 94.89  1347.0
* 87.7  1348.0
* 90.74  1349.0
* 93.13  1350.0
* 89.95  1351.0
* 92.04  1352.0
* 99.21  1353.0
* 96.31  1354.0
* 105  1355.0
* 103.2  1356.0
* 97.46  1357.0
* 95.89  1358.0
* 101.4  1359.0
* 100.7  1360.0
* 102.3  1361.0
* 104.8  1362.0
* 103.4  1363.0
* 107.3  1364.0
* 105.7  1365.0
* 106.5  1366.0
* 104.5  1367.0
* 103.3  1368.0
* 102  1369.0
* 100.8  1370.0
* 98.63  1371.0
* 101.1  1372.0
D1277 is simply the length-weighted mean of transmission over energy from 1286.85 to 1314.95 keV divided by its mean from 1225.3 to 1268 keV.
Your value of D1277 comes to 1.1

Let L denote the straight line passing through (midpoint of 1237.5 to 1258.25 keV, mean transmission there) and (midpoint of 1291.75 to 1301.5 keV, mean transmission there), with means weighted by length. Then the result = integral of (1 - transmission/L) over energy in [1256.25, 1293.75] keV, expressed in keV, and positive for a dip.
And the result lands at 2.27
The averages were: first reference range 101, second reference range 105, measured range 96.9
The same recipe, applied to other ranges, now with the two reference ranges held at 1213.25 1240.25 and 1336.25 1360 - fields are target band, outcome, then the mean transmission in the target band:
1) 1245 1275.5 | 2.16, 99.1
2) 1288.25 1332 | -3.09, 107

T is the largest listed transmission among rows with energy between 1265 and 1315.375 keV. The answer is 116.7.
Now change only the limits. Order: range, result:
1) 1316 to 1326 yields 120.3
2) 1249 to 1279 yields 105.5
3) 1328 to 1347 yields 100.4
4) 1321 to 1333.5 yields 112.4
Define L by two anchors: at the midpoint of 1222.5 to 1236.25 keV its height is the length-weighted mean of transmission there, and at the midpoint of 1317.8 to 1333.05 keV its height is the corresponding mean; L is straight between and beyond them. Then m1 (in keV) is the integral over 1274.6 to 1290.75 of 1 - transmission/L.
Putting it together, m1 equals 1.54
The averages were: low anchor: 108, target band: 95.3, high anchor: 103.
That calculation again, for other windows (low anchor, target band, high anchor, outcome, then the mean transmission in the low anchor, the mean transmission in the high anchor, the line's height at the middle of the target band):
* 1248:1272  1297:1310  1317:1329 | -0.8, 99.2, 107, 105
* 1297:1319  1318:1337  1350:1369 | 1.2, 113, 101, 108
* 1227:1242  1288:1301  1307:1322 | 1.2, 104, 115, 112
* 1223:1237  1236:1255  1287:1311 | 1.0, 107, 107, 107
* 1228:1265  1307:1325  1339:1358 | -3.1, 101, 94.8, 96.8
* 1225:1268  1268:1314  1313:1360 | -0.8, 102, 100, 101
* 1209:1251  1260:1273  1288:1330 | 1.5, 109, 108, 108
